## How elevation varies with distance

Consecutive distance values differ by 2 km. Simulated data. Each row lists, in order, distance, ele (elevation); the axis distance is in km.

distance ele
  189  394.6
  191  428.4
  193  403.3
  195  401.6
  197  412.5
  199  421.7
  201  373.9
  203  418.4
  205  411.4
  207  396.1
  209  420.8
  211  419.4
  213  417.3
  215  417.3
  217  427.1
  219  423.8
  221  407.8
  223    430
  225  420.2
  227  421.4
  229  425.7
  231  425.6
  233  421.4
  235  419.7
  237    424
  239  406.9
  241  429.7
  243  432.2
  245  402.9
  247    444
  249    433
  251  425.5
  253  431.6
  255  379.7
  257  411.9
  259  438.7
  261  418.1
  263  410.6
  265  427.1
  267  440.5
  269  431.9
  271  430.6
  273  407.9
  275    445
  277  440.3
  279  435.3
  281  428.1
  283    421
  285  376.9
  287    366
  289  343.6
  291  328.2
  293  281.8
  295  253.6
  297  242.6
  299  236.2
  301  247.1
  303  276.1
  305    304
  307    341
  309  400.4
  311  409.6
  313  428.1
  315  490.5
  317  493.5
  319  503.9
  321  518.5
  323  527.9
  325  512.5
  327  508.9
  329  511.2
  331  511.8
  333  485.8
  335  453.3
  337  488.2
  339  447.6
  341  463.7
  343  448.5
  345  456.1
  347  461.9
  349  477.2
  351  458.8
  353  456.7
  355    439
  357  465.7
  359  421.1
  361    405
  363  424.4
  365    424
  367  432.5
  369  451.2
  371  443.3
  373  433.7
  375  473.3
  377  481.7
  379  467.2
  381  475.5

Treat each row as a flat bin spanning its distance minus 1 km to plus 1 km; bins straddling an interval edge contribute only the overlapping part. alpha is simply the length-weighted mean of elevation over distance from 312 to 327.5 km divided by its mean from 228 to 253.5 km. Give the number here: 1.2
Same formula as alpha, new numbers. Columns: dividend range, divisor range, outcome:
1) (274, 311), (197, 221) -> 0.83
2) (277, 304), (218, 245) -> 0.78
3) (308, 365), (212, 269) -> 1.10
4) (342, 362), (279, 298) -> 1.31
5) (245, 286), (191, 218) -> 1.03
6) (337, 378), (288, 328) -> 1.17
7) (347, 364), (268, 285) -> 1.04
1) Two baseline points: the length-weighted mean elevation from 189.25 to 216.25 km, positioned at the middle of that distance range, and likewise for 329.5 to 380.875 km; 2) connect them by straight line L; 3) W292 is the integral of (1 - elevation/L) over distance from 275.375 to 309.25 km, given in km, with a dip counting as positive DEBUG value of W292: 7.7 km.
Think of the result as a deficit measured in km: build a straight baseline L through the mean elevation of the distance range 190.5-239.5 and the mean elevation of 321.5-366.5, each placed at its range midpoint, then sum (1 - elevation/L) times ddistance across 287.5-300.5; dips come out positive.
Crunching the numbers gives 4.76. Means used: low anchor 416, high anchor 466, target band 283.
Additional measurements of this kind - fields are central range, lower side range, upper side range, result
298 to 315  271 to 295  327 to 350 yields 3.4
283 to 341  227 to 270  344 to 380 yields 4.4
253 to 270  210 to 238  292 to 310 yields -3.1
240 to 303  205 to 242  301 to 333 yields 6.5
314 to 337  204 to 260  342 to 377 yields -3.2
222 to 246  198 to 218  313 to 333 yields 0.6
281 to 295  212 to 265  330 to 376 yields 2.7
